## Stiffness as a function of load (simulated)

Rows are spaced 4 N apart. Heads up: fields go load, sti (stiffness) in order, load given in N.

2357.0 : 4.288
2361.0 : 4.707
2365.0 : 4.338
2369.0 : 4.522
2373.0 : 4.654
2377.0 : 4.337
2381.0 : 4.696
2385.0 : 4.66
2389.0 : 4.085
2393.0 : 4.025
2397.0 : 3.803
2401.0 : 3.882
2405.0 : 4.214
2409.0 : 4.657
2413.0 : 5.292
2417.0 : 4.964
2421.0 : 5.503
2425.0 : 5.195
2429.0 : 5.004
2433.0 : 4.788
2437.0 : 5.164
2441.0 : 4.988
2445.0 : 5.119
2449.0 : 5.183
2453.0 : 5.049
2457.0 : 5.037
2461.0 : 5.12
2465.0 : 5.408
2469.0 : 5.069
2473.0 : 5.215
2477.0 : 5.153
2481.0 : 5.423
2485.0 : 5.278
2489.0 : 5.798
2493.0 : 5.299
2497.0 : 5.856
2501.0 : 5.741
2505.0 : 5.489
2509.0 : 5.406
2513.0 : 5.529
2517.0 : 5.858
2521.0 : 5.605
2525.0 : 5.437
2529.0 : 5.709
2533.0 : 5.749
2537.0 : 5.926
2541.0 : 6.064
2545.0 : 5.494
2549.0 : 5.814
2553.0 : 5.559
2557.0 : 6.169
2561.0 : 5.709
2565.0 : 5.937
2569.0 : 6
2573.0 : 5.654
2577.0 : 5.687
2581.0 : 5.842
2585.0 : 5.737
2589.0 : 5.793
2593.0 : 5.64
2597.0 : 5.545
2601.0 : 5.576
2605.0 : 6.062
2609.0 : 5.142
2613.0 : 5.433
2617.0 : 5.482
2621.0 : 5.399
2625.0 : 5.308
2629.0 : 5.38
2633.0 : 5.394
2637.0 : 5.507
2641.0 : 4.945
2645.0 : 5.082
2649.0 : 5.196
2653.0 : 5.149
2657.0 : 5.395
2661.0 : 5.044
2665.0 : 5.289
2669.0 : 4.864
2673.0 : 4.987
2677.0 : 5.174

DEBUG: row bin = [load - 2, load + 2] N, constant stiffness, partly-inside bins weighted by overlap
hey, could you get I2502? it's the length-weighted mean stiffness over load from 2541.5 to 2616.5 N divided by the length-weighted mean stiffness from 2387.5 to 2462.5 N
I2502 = 1.2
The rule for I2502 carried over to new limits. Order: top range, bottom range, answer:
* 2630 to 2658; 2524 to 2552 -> 0.91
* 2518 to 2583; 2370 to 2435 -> 1.25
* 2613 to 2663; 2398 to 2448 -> 1.08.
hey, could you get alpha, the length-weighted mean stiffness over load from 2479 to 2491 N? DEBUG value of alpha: 5.5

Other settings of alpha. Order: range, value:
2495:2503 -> 5.8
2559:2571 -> 5.88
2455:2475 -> 5.17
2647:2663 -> 5.2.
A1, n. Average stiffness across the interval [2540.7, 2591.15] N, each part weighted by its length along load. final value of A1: 5.8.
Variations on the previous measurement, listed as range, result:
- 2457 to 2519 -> 5.43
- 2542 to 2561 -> 5.77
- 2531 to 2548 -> 5.81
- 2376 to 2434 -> 4.61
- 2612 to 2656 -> 5.3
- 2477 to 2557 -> 5.63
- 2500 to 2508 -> 5.57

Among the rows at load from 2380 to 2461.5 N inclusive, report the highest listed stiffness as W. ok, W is 5.503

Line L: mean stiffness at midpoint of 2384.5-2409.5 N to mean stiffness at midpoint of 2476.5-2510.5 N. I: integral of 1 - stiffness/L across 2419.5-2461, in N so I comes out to -3.1 N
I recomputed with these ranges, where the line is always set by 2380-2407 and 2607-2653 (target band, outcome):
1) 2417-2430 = -2.7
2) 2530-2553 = -4.3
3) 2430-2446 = -2.3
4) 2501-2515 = -2.4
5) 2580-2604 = -2.8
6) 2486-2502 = -3.4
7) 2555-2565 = -2.0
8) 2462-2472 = -1.6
